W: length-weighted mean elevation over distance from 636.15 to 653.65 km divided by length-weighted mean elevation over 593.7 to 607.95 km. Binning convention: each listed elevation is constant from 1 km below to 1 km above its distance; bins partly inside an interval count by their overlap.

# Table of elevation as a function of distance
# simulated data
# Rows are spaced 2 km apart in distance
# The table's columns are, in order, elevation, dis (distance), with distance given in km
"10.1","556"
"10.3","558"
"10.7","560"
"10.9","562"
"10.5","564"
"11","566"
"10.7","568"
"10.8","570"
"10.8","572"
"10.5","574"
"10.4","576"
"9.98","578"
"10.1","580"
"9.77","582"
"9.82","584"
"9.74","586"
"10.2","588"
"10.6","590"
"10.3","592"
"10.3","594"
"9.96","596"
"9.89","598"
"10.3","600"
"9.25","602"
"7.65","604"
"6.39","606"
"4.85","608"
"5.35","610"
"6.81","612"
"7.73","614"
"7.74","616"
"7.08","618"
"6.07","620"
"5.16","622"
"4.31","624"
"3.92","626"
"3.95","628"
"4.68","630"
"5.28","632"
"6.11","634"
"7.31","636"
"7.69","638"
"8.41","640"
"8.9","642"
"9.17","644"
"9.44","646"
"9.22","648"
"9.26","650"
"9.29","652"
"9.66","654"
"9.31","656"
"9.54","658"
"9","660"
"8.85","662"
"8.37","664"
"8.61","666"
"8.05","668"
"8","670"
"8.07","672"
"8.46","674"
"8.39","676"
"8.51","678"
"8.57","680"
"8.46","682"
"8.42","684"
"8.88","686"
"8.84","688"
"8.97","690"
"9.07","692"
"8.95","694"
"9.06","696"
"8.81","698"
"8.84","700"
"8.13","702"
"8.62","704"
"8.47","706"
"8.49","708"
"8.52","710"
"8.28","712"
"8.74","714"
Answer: 1.0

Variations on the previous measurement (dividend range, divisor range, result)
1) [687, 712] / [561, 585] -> 0.83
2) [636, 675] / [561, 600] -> 0.85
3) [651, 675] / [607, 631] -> 1.56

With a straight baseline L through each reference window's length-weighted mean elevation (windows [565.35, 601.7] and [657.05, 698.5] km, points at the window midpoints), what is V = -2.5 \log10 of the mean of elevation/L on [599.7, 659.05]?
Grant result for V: 0.280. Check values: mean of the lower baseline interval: 10.3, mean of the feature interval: 7.29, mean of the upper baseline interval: 8.66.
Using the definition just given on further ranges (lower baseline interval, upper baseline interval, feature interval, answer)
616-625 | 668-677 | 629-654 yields -0.160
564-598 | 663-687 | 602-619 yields 0.378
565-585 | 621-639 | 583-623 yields -0.048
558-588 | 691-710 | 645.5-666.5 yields 0.018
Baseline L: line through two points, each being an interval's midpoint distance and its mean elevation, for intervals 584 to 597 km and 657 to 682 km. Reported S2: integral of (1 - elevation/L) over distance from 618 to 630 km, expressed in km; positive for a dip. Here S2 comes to 5.8 km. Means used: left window 10.2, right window 8.53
